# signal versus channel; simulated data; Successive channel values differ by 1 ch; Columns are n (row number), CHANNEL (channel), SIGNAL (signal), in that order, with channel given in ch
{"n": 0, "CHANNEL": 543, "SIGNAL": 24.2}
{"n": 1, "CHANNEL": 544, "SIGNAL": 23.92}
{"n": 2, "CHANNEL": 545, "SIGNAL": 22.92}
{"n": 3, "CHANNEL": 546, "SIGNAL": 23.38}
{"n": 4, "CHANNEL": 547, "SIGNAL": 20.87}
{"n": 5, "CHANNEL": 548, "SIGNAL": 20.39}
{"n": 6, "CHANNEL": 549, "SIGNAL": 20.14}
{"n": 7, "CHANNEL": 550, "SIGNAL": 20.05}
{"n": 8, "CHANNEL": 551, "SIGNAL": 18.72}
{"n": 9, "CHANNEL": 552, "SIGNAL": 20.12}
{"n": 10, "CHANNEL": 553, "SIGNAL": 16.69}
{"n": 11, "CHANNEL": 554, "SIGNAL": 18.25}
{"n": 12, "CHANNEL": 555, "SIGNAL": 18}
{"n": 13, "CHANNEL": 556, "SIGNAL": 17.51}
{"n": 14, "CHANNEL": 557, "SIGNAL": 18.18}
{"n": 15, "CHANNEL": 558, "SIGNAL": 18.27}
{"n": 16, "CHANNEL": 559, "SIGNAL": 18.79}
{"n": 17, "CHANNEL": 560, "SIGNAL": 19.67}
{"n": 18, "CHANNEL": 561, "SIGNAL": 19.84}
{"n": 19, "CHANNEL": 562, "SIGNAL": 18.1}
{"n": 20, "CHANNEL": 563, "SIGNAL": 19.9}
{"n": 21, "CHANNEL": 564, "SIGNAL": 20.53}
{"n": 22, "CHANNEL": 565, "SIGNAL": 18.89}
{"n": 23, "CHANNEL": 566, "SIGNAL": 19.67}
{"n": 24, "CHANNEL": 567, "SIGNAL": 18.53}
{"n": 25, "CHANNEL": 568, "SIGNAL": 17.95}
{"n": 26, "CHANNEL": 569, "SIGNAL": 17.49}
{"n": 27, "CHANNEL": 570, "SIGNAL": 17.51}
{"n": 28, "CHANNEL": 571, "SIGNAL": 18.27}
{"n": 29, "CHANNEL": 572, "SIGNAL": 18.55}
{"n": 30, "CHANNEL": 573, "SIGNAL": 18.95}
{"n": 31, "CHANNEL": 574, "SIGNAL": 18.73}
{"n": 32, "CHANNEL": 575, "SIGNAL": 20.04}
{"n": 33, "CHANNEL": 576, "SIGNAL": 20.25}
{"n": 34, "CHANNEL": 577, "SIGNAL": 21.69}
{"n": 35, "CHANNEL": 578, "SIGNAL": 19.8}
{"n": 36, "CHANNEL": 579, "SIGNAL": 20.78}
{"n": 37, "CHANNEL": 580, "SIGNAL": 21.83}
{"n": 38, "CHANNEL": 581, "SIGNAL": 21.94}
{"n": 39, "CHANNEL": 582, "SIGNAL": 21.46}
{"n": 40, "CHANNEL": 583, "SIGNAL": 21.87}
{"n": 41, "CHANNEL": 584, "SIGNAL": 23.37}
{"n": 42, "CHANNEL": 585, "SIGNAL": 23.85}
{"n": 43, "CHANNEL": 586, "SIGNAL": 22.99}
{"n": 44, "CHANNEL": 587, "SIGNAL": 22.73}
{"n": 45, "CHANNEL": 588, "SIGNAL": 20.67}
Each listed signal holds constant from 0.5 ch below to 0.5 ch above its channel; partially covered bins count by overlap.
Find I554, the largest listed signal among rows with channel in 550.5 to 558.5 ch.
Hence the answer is 20.12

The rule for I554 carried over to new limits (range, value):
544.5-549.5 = 23.38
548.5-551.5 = 20.14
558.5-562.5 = 19.84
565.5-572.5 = 19.67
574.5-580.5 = 21.83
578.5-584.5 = 23.37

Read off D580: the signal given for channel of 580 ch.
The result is 21.83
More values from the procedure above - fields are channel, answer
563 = 19.9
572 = 18.55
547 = 20.87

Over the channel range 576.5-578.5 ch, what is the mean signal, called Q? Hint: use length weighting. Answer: 20.7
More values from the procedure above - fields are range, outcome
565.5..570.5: 18.2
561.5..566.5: 19.4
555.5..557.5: 17.8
